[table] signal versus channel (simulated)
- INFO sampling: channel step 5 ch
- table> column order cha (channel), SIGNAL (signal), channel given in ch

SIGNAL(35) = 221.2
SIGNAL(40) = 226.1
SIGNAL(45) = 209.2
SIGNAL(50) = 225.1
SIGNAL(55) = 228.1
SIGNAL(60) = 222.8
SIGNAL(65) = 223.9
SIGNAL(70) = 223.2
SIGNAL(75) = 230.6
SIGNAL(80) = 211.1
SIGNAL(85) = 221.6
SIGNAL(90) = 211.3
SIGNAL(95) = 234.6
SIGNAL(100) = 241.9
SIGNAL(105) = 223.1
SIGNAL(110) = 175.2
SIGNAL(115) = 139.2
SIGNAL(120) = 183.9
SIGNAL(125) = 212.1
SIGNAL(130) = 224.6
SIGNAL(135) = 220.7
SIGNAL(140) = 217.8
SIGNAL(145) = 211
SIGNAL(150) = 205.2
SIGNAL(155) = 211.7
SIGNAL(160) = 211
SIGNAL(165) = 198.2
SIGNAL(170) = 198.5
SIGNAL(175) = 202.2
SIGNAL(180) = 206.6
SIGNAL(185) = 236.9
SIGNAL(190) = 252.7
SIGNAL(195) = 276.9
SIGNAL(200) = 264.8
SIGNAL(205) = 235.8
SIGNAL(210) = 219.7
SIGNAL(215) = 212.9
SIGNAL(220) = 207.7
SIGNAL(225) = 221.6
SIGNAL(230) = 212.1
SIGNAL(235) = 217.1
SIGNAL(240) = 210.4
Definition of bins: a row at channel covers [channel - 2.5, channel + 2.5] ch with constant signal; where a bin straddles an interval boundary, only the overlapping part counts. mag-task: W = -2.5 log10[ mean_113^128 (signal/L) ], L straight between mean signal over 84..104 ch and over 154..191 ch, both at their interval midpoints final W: 0.223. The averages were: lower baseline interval 227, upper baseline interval 213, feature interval 181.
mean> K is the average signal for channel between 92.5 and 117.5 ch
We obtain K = 203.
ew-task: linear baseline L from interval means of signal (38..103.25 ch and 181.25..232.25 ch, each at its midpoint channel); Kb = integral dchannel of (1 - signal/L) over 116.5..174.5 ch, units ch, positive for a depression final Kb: 5.6 ch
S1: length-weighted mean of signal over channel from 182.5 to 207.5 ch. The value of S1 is 253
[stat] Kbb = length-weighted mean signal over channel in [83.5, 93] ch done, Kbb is 217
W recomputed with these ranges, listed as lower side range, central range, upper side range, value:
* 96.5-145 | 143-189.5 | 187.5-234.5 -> 0.04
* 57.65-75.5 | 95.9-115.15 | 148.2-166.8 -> 0.06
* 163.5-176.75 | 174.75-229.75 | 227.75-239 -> -0.12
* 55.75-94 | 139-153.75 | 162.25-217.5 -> 0.07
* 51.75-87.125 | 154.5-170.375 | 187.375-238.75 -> 0.12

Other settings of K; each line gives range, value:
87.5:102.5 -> 229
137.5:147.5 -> 214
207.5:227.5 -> 215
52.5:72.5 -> 224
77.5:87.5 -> 216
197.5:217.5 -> 233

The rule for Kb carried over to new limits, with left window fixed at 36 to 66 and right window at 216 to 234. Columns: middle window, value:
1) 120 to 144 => 0.4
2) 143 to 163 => 0.7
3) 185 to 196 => -2.1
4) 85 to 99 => -0.3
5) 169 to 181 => 0.8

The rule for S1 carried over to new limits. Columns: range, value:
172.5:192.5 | 225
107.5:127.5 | 178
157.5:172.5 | 203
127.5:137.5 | 223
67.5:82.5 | 222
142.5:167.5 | 207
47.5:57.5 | 227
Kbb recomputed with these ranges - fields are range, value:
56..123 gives 211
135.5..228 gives 222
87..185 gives 208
